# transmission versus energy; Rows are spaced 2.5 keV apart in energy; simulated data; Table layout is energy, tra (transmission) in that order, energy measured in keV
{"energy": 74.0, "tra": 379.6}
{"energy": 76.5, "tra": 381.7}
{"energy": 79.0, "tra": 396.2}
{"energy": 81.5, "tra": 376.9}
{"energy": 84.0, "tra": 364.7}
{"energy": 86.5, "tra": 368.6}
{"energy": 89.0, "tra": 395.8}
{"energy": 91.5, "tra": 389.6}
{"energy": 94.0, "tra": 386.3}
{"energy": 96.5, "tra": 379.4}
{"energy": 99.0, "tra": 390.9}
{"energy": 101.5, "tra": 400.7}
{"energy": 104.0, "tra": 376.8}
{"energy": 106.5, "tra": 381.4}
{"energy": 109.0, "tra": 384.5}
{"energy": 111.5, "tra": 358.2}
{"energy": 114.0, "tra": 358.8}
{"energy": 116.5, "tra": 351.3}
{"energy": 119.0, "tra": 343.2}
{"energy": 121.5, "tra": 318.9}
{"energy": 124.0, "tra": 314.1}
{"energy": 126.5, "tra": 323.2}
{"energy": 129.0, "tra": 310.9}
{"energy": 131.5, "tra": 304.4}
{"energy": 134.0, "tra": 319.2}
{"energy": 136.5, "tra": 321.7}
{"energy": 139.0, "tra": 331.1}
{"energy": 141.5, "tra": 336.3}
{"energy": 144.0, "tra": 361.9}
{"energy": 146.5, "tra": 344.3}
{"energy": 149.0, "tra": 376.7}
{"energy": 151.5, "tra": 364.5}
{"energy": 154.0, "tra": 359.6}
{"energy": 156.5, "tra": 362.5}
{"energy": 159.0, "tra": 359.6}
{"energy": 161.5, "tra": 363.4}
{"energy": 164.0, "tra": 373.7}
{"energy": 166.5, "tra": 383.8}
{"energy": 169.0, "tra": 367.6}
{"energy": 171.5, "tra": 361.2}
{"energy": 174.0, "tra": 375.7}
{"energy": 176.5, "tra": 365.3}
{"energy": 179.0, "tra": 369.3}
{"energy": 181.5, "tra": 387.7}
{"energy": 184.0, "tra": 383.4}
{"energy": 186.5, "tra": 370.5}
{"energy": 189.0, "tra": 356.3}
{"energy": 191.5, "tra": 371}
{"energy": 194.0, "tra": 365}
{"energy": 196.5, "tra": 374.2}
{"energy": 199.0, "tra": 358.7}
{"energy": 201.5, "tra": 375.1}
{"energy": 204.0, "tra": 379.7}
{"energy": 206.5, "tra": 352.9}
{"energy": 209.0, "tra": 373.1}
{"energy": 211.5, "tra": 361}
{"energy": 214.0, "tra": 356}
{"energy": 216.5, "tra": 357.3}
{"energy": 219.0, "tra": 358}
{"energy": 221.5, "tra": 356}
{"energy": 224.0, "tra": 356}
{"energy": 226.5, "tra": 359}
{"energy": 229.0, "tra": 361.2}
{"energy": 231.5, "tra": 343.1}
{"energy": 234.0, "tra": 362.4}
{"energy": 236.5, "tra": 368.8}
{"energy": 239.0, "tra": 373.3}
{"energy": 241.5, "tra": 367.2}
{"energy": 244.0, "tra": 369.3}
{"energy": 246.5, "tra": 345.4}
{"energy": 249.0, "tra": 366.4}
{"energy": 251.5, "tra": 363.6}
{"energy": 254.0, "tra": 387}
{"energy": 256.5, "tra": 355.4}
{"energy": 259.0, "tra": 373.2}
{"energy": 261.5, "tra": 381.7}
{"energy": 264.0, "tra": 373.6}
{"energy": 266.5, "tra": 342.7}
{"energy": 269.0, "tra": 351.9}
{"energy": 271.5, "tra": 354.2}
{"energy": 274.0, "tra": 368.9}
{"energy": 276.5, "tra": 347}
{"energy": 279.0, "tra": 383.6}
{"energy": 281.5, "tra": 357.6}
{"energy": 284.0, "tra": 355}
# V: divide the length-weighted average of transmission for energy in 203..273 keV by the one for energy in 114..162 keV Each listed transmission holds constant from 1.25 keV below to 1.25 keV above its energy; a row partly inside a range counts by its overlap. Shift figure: 1.1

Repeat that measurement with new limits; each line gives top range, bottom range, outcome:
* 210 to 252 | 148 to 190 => 0.97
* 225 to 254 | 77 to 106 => 0.94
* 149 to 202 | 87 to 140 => 1.04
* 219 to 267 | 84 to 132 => 1.01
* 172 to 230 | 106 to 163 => 1.06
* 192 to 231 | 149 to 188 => 0.98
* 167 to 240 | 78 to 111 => 0.95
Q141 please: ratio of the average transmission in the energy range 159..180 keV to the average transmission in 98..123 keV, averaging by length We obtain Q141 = 1.01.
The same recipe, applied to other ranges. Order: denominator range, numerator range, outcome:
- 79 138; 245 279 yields 1.01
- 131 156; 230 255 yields 1.06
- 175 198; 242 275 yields 0.98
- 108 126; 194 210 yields 1.07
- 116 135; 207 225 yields 1.12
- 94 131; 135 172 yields 1.00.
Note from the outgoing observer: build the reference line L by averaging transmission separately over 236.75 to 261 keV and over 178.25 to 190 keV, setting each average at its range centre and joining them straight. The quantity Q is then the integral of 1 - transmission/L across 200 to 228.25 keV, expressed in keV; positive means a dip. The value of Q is 0.7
